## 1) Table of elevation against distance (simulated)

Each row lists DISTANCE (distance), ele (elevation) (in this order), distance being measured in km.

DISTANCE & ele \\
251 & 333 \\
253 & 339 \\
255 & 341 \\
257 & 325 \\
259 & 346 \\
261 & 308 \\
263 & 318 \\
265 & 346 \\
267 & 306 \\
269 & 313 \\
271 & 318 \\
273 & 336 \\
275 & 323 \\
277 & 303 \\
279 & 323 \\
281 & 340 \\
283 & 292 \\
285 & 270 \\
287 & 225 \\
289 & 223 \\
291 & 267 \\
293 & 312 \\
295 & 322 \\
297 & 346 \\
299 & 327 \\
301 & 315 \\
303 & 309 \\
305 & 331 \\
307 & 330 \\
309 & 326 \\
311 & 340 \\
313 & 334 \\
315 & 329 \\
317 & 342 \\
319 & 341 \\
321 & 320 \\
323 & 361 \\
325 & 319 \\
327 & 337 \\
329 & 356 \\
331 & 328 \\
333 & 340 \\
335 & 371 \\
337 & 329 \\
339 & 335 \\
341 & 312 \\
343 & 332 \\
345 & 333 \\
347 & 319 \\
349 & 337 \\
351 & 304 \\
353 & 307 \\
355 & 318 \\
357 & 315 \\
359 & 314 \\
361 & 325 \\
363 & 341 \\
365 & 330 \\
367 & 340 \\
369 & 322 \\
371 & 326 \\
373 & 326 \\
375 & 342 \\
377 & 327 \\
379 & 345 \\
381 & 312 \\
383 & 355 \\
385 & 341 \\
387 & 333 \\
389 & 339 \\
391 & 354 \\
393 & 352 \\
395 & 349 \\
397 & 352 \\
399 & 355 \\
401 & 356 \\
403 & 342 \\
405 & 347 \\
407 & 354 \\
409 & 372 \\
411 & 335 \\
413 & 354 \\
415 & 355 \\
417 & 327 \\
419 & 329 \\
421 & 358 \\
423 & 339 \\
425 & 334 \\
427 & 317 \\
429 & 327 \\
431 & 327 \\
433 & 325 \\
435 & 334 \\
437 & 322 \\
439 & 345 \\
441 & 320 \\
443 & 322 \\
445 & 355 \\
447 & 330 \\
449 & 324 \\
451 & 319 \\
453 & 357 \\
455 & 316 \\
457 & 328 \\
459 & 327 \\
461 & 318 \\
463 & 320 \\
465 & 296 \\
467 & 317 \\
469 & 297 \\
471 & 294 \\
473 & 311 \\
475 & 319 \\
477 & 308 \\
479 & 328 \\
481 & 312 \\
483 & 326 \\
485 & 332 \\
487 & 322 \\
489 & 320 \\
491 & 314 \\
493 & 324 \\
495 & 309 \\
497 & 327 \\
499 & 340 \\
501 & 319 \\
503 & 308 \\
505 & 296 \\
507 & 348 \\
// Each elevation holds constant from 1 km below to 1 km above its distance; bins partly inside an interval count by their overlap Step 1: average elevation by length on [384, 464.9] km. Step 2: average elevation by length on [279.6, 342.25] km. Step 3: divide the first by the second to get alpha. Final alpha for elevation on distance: 1.1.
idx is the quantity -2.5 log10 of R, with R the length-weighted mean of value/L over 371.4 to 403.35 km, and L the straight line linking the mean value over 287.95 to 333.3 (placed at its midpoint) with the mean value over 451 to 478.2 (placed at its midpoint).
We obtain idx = -0.07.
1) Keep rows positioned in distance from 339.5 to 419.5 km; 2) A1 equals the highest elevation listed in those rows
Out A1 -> 372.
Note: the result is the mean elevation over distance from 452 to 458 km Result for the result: 334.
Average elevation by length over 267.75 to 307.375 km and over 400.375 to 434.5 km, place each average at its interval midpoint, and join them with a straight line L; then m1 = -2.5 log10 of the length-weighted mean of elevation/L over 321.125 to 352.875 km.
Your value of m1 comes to -0.05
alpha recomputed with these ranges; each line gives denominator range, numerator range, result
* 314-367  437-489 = 0.97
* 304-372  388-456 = 1.03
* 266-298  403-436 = 1.13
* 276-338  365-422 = 1.07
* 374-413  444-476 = 0.93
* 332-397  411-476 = 0.98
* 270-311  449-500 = 1.04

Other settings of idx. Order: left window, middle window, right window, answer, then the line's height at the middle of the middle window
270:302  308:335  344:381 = -0.08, 313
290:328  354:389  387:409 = 0.04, 343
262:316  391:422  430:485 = -0.10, 319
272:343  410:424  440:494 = -0.07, 321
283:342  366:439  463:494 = -0.07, 317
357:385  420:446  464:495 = -0.04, 322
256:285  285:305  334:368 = 0.10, 322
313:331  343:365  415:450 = 0.05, 336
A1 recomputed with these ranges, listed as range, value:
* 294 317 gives 346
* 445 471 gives 357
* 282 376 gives 371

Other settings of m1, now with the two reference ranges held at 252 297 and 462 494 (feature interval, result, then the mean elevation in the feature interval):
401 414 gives -0.124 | 351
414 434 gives -0.068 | 334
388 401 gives -0.124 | 351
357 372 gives -0.052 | 327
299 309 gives -0.041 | 322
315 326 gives -0.084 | 336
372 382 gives -0.061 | 330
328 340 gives -0.106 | 343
